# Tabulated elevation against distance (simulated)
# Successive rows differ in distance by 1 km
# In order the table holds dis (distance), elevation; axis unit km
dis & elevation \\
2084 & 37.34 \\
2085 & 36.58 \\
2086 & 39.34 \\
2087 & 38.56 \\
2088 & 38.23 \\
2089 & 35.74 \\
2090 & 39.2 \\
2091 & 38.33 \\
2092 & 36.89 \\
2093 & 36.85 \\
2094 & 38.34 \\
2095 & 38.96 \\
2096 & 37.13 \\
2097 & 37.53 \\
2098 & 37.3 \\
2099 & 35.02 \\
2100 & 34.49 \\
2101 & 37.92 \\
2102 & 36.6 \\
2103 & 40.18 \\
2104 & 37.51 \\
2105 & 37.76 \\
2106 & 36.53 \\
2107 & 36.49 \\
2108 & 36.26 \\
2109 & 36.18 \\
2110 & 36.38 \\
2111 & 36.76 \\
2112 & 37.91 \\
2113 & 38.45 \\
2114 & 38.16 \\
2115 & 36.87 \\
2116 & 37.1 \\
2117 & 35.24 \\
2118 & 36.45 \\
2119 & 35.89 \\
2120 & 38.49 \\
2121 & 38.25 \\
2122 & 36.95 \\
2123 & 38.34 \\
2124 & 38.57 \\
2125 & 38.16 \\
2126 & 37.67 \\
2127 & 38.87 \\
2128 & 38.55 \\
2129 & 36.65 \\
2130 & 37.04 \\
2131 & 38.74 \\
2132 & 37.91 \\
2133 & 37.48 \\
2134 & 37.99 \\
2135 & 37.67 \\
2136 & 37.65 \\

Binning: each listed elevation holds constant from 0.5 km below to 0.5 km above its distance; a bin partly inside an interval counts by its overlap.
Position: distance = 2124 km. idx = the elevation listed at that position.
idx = 38.57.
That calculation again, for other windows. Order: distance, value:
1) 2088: 38.23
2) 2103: 40.18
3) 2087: 38.56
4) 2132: 37.91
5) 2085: 36.58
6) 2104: 37.51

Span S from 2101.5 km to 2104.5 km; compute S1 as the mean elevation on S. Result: 38.1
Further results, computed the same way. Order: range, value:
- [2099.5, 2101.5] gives 36.2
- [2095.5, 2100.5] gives 36.3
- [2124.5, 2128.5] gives 38.3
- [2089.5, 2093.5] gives 37.8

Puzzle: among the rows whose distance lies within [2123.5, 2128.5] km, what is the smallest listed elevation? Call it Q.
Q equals 37.67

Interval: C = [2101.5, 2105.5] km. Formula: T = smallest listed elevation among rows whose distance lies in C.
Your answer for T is 36.6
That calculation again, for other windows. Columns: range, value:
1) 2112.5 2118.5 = 35.24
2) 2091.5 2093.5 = 36.85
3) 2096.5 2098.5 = 37.3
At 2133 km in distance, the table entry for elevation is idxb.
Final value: 37.48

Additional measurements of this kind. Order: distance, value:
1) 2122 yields 36.95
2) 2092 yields 36.89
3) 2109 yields 36.18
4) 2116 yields 37.1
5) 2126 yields 37.67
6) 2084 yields 37.34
